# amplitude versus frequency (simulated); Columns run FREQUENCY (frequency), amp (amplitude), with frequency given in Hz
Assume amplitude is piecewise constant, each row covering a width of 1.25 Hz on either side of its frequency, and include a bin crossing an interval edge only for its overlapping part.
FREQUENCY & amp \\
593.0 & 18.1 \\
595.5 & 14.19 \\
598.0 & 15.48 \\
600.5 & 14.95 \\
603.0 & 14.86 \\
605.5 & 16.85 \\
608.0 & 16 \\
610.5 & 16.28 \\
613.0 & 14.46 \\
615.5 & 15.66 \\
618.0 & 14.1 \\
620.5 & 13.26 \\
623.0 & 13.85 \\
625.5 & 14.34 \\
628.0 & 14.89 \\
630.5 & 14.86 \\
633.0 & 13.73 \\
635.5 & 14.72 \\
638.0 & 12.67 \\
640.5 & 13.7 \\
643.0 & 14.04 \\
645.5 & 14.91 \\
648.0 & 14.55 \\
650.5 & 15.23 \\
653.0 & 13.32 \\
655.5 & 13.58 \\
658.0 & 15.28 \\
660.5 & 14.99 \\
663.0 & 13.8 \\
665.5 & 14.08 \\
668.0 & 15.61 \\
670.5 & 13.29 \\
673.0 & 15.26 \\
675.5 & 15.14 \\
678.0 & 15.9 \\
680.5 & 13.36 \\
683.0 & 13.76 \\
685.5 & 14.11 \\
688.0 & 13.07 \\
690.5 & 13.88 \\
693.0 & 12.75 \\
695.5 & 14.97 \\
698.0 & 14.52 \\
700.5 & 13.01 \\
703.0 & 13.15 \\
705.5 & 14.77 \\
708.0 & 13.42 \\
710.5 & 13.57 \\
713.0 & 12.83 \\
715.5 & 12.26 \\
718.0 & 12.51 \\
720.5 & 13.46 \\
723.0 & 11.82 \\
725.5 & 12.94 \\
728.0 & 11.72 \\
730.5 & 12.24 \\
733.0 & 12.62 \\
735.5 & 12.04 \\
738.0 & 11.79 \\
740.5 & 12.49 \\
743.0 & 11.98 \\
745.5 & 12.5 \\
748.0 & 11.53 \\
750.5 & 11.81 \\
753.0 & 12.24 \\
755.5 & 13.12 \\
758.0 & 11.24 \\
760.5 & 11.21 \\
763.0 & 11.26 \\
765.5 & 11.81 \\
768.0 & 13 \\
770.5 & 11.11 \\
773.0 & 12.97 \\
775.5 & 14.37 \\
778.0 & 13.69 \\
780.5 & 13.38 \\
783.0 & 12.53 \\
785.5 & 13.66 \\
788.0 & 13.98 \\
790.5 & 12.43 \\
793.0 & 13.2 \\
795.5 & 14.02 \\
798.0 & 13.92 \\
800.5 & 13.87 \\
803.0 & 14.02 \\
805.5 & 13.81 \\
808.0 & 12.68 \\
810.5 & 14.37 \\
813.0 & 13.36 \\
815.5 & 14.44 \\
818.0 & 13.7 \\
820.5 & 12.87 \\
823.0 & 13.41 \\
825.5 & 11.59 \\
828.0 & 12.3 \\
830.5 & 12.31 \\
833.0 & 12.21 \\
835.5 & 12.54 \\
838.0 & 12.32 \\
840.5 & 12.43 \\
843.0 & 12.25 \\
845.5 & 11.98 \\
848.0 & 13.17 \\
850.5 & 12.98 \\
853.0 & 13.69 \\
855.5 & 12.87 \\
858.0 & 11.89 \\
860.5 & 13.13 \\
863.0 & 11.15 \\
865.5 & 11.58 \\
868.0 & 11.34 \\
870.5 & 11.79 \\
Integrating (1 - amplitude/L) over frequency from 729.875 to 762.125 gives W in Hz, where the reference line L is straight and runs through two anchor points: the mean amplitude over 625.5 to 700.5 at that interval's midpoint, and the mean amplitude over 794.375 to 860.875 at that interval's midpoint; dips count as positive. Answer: 3.8 Hz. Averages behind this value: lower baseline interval 14.3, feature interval 12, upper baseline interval 13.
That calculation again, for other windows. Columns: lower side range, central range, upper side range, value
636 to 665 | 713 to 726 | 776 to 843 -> 1.1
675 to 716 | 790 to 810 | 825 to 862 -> -1.0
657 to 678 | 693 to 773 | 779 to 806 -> 8.8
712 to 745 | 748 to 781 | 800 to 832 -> 1.0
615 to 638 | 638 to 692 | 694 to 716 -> -1.3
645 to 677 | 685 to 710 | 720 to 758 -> -0.5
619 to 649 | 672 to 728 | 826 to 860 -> 0.1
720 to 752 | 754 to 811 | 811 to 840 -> -2.1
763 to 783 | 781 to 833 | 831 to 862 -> -2.5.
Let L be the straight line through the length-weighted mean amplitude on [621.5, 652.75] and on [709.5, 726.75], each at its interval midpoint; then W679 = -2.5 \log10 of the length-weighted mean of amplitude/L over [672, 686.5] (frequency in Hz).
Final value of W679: -0.09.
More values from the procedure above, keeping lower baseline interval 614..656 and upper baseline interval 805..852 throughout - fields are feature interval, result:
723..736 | 0.11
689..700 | -0.01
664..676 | -0.05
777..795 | -0.01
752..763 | 0.13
